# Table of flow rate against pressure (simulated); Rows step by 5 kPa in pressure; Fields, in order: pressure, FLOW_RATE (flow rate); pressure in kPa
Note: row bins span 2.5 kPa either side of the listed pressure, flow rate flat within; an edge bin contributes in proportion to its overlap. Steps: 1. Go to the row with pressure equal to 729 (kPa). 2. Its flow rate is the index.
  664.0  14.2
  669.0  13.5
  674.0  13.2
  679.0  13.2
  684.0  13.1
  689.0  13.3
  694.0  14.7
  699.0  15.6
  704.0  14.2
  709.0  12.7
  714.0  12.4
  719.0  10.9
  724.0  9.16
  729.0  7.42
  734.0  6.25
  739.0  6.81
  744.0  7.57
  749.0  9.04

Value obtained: 7.42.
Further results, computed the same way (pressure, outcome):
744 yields 7.57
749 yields 9.04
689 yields 13.3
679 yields 13.2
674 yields 13.2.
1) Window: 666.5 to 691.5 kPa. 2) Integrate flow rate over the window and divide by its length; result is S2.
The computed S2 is 13.3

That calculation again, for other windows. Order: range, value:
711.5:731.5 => 9.97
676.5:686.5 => 13.2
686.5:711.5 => 14.1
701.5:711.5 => 13.4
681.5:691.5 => 13.2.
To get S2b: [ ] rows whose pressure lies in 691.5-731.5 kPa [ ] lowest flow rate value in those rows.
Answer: 7.42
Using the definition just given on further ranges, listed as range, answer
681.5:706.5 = 13.1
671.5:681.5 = 13.2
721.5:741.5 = 6.25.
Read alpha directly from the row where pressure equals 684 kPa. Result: 13.1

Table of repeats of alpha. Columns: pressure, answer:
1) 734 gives 6.25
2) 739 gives 6.81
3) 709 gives 12.7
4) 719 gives 10.9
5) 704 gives 14.2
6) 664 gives 14.2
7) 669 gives 13.5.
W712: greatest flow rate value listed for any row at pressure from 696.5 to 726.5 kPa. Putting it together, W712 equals 15.6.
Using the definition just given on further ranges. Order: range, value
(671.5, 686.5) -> 13.2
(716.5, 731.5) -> 10.9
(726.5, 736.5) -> 7.42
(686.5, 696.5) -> 14.7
